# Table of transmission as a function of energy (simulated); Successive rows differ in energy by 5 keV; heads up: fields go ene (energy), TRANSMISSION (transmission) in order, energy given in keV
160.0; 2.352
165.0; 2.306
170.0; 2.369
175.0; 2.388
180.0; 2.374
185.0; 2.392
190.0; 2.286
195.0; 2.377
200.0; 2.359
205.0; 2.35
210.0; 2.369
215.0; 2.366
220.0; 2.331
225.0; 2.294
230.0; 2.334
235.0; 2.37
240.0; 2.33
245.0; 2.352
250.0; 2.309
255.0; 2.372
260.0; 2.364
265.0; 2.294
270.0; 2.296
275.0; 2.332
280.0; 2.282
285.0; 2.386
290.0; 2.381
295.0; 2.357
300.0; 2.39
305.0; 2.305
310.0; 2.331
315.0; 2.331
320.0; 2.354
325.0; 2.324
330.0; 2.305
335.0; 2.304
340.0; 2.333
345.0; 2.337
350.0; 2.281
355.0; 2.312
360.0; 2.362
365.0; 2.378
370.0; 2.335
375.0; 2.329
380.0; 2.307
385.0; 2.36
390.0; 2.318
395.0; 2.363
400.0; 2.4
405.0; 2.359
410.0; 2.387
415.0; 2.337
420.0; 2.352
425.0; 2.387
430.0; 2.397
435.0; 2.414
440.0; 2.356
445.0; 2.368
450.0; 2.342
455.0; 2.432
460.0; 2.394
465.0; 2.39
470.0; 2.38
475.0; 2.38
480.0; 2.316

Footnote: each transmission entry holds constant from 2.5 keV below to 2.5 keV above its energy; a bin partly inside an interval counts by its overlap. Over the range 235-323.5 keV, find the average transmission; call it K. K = 2.34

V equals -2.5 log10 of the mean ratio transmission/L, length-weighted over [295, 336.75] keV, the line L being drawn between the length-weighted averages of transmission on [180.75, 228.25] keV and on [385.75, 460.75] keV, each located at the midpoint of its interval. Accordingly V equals 0.01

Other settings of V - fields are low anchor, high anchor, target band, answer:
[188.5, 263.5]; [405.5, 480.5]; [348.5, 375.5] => 0.01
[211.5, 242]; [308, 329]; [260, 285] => 0.01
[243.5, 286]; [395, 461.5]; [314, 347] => 0.01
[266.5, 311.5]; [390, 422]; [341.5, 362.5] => 0.01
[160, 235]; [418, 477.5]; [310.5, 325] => 0.01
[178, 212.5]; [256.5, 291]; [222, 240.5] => 0.01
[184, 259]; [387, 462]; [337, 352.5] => 0.02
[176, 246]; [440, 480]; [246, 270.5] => 0.01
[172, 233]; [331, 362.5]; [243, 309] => 0.00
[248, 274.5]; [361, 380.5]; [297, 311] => 0.00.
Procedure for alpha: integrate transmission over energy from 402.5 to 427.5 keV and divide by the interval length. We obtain 2.36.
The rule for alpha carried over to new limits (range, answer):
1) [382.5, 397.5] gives 2.35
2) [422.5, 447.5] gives 2.38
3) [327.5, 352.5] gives 2.31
